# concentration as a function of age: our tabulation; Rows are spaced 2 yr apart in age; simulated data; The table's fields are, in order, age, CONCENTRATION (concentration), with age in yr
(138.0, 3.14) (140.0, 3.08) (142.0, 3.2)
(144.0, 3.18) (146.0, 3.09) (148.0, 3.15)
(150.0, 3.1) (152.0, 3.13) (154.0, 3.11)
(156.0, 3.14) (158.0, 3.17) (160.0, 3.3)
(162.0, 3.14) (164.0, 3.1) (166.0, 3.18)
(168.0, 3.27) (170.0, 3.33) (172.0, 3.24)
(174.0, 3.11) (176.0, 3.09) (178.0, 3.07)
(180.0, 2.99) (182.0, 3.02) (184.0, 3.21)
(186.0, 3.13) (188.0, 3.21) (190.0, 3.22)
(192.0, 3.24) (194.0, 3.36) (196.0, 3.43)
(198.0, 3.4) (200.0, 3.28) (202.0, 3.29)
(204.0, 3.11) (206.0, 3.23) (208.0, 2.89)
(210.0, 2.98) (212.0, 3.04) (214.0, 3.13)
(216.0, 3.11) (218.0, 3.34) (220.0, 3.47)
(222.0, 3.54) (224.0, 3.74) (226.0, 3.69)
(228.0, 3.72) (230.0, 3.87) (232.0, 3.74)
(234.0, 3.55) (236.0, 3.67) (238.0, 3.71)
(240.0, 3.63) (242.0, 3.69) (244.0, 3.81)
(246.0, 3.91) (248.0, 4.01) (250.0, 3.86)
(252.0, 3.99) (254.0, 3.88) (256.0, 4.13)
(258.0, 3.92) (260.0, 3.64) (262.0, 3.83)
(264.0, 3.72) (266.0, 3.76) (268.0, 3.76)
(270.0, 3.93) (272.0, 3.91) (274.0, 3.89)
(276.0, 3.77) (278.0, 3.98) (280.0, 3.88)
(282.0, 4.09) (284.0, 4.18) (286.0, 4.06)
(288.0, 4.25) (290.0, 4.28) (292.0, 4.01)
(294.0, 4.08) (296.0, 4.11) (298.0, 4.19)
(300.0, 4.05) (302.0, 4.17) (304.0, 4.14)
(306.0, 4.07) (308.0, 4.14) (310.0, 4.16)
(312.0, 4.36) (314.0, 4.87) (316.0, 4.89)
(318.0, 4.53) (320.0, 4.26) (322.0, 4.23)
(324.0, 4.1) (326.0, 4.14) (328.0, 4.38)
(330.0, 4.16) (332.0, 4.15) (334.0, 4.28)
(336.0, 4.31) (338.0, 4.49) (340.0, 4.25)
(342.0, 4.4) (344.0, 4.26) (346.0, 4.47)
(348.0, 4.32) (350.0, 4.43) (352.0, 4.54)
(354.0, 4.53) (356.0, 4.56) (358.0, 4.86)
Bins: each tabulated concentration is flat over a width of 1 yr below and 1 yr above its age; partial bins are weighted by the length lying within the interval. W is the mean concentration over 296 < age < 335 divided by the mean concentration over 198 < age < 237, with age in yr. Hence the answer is 1.3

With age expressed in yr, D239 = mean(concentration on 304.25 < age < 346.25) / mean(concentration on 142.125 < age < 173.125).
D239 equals 1.36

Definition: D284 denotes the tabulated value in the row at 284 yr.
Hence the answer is 4.18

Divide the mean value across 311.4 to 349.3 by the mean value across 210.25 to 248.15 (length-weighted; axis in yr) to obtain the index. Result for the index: 1.2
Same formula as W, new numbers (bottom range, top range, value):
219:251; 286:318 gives 1.14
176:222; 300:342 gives 1.35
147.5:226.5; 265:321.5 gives 1.29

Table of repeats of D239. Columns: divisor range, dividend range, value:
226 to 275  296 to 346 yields 1.13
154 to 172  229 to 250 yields 1.18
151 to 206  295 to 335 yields 1.34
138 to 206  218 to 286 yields 1.20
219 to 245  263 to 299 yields 1.08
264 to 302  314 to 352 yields 1.09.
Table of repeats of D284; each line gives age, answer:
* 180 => 2.99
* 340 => 4.25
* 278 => 3.98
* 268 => 3.76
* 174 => 3.11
